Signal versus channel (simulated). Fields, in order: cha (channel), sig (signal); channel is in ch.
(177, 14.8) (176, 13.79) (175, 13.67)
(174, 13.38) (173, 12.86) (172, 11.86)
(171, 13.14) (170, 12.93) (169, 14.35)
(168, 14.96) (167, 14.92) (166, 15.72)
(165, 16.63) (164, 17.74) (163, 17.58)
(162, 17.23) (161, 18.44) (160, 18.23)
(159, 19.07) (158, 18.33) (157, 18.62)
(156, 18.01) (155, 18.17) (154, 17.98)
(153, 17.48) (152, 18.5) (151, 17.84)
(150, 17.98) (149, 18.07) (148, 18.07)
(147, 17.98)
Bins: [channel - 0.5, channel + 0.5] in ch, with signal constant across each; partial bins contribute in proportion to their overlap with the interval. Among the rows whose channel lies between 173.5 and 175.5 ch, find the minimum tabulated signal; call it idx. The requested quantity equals 13.38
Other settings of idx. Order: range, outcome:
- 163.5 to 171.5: 12.93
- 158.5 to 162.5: 17.23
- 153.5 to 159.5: 17.98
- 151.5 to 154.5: 17.48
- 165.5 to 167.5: 14.92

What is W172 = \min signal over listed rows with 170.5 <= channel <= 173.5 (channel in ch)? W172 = 11.86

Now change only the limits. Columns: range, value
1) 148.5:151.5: 17.84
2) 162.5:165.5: 16.63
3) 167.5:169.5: 14.35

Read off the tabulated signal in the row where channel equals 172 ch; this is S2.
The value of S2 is 11.86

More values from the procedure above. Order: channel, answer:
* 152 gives 18.5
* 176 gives 13.79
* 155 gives 18.17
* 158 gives 18.33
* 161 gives 18.44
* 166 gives 15.72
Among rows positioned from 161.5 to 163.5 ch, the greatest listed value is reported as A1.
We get 17.58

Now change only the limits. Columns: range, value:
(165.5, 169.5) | 15.72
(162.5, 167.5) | 17.74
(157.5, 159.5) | 19.07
